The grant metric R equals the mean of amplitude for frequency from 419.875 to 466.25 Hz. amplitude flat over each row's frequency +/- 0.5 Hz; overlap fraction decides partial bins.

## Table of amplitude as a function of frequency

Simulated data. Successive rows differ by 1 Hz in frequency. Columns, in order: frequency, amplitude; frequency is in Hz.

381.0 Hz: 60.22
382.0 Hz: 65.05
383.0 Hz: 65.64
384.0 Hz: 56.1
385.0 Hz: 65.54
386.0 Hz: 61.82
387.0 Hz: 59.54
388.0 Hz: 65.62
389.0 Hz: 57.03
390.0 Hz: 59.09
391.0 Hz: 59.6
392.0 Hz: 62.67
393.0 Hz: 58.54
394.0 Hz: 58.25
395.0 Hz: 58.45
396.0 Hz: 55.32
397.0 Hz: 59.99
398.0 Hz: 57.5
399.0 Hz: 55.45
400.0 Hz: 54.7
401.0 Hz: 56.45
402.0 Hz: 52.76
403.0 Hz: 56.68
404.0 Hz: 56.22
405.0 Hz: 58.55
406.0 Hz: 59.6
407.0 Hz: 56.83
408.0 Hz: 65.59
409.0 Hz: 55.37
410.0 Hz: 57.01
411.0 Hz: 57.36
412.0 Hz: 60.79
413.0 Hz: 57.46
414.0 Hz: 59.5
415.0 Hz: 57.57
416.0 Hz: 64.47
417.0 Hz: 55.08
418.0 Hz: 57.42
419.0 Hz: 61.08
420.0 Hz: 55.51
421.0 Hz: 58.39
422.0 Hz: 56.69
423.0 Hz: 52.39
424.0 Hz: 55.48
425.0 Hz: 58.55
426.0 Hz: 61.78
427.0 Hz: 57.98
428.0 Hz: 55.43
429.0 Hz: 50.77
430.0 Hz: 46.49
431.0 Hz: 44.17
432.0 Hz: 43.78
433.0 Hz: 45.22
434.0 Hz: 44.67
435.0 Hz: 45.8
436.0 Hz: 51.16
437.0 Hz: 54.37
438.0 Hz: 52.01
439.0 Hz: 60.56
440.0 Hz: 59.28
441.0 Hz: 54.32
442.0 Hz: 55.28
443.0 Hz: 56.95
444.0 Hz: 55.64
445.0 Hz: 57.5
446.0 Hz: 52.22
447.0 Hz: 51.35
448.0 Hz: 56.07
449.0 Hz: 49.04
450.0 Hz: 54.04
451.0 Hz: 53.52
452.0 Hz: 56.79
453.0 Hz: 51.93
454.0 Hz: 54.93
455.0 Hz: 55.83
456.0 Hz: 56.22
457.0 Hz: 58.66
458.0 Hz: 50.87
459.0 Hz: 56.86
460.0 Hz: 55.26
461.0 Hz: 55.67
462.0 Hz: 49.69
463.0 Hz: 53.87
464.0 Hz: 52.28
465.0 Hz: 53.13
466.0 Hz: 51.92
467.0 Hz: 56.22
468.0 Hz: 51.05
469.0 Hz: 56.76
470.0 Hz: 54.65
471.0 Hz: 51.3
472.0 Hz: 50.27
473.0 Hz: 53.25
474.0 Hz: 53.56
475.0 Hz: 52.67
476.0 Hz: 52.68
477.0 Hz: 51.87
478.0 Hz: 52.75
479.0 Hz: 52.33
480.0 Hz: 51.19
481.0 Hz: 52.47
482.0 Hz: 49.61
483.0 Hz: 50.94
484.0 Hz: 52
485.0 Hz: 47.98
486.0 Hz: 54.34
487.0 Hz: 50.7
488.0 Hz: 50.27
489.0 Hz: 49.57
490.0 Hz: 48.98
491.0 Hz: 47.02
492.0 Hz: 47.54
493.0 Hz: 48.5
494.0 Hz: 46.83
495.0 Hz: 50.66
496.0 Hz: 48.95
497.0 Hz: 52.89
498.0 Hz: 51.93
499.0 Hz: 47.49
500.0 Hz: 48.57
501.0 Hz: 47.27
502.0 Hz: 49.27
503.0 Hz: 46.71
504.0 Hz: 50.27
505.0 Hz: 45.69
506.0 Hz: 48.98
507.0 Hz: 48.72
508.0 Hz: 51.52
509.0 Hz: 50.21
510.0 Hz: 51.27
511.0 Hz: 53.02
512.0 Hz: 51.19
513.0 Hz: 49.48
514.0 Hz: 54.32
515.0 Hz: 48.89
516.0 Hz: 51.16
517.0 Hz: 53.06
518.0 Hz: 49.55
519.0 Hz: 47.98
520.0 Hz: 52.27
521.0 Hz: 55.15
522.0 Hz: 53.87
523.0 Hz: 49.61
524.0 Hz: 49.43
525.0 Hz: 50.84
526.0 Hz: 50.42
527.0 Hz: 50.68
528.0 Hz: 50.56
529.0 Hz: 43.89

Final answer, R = 53.6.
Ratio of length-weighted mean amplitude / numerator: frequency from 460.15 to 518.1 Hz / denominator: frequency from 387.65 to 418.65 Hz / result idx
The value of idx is 0.88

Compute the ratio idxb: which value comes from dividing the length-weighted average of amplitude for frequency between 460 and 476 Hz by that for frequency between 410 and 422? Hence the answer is 0.91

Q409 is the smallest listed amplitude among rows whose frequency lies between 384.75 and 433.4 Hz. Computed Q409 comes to 43.78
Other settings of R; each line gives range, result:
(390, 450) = 55.7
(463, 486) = 52.4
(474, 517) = 50.3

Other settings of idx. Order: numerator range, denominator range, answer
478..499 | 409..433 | 0.90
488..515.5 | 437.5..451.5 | 0.90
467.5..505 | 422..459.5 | 0.95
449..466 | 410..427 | 0.93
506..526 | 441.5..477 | 0.95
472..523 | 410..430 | 0.88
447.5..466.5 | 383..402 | 0.92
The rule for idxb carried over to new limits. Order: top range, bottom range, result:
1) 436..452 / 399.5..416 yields 0.95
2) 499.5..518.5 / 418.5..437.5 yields 0.95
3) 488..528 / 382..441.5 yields 0.88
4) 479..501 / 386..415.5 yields 0.86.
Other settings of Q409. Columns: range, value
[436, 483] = 49.04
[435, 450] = 45.8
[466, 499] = 46.83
